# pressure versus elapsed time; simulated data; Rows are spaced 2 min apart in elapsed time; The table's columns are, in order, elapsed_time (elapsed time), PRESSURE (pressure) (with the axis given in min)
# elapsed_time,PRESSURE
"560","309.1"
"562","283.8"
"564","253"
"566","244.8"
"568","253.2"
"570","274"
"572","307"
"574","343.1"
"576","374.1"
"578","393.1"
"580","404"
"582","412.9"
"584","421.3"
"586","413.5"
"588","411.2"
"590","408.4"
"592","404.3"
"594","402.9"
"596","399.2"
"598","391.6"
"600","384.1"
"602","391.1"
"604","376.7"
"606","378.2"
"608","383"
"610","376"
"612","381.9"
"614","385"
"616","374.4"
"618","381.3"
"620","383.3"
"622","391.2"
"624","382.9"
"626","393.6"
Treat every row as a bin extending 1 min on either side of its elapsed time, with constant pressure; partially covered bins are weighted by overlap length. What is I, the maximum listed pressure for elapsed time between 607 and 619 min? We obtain 385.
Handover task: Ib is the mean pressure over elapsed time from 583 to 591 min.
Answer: 414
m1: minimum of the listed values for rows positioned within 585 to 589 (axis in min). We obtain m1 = 411.2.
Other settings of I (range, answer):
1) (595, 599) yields 399.2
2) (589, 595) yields 408.4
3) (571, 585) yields 421.3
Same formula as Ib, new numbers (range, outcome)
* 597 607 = 384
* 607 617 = 380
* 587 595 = 407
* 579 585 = 413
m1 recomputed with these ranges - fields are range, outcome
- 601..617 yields 374.4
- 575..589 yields 374.1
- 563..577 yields 244.8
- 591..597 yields 399.2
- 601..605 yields 376.7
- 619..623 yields 383.3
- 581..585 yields 412.9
